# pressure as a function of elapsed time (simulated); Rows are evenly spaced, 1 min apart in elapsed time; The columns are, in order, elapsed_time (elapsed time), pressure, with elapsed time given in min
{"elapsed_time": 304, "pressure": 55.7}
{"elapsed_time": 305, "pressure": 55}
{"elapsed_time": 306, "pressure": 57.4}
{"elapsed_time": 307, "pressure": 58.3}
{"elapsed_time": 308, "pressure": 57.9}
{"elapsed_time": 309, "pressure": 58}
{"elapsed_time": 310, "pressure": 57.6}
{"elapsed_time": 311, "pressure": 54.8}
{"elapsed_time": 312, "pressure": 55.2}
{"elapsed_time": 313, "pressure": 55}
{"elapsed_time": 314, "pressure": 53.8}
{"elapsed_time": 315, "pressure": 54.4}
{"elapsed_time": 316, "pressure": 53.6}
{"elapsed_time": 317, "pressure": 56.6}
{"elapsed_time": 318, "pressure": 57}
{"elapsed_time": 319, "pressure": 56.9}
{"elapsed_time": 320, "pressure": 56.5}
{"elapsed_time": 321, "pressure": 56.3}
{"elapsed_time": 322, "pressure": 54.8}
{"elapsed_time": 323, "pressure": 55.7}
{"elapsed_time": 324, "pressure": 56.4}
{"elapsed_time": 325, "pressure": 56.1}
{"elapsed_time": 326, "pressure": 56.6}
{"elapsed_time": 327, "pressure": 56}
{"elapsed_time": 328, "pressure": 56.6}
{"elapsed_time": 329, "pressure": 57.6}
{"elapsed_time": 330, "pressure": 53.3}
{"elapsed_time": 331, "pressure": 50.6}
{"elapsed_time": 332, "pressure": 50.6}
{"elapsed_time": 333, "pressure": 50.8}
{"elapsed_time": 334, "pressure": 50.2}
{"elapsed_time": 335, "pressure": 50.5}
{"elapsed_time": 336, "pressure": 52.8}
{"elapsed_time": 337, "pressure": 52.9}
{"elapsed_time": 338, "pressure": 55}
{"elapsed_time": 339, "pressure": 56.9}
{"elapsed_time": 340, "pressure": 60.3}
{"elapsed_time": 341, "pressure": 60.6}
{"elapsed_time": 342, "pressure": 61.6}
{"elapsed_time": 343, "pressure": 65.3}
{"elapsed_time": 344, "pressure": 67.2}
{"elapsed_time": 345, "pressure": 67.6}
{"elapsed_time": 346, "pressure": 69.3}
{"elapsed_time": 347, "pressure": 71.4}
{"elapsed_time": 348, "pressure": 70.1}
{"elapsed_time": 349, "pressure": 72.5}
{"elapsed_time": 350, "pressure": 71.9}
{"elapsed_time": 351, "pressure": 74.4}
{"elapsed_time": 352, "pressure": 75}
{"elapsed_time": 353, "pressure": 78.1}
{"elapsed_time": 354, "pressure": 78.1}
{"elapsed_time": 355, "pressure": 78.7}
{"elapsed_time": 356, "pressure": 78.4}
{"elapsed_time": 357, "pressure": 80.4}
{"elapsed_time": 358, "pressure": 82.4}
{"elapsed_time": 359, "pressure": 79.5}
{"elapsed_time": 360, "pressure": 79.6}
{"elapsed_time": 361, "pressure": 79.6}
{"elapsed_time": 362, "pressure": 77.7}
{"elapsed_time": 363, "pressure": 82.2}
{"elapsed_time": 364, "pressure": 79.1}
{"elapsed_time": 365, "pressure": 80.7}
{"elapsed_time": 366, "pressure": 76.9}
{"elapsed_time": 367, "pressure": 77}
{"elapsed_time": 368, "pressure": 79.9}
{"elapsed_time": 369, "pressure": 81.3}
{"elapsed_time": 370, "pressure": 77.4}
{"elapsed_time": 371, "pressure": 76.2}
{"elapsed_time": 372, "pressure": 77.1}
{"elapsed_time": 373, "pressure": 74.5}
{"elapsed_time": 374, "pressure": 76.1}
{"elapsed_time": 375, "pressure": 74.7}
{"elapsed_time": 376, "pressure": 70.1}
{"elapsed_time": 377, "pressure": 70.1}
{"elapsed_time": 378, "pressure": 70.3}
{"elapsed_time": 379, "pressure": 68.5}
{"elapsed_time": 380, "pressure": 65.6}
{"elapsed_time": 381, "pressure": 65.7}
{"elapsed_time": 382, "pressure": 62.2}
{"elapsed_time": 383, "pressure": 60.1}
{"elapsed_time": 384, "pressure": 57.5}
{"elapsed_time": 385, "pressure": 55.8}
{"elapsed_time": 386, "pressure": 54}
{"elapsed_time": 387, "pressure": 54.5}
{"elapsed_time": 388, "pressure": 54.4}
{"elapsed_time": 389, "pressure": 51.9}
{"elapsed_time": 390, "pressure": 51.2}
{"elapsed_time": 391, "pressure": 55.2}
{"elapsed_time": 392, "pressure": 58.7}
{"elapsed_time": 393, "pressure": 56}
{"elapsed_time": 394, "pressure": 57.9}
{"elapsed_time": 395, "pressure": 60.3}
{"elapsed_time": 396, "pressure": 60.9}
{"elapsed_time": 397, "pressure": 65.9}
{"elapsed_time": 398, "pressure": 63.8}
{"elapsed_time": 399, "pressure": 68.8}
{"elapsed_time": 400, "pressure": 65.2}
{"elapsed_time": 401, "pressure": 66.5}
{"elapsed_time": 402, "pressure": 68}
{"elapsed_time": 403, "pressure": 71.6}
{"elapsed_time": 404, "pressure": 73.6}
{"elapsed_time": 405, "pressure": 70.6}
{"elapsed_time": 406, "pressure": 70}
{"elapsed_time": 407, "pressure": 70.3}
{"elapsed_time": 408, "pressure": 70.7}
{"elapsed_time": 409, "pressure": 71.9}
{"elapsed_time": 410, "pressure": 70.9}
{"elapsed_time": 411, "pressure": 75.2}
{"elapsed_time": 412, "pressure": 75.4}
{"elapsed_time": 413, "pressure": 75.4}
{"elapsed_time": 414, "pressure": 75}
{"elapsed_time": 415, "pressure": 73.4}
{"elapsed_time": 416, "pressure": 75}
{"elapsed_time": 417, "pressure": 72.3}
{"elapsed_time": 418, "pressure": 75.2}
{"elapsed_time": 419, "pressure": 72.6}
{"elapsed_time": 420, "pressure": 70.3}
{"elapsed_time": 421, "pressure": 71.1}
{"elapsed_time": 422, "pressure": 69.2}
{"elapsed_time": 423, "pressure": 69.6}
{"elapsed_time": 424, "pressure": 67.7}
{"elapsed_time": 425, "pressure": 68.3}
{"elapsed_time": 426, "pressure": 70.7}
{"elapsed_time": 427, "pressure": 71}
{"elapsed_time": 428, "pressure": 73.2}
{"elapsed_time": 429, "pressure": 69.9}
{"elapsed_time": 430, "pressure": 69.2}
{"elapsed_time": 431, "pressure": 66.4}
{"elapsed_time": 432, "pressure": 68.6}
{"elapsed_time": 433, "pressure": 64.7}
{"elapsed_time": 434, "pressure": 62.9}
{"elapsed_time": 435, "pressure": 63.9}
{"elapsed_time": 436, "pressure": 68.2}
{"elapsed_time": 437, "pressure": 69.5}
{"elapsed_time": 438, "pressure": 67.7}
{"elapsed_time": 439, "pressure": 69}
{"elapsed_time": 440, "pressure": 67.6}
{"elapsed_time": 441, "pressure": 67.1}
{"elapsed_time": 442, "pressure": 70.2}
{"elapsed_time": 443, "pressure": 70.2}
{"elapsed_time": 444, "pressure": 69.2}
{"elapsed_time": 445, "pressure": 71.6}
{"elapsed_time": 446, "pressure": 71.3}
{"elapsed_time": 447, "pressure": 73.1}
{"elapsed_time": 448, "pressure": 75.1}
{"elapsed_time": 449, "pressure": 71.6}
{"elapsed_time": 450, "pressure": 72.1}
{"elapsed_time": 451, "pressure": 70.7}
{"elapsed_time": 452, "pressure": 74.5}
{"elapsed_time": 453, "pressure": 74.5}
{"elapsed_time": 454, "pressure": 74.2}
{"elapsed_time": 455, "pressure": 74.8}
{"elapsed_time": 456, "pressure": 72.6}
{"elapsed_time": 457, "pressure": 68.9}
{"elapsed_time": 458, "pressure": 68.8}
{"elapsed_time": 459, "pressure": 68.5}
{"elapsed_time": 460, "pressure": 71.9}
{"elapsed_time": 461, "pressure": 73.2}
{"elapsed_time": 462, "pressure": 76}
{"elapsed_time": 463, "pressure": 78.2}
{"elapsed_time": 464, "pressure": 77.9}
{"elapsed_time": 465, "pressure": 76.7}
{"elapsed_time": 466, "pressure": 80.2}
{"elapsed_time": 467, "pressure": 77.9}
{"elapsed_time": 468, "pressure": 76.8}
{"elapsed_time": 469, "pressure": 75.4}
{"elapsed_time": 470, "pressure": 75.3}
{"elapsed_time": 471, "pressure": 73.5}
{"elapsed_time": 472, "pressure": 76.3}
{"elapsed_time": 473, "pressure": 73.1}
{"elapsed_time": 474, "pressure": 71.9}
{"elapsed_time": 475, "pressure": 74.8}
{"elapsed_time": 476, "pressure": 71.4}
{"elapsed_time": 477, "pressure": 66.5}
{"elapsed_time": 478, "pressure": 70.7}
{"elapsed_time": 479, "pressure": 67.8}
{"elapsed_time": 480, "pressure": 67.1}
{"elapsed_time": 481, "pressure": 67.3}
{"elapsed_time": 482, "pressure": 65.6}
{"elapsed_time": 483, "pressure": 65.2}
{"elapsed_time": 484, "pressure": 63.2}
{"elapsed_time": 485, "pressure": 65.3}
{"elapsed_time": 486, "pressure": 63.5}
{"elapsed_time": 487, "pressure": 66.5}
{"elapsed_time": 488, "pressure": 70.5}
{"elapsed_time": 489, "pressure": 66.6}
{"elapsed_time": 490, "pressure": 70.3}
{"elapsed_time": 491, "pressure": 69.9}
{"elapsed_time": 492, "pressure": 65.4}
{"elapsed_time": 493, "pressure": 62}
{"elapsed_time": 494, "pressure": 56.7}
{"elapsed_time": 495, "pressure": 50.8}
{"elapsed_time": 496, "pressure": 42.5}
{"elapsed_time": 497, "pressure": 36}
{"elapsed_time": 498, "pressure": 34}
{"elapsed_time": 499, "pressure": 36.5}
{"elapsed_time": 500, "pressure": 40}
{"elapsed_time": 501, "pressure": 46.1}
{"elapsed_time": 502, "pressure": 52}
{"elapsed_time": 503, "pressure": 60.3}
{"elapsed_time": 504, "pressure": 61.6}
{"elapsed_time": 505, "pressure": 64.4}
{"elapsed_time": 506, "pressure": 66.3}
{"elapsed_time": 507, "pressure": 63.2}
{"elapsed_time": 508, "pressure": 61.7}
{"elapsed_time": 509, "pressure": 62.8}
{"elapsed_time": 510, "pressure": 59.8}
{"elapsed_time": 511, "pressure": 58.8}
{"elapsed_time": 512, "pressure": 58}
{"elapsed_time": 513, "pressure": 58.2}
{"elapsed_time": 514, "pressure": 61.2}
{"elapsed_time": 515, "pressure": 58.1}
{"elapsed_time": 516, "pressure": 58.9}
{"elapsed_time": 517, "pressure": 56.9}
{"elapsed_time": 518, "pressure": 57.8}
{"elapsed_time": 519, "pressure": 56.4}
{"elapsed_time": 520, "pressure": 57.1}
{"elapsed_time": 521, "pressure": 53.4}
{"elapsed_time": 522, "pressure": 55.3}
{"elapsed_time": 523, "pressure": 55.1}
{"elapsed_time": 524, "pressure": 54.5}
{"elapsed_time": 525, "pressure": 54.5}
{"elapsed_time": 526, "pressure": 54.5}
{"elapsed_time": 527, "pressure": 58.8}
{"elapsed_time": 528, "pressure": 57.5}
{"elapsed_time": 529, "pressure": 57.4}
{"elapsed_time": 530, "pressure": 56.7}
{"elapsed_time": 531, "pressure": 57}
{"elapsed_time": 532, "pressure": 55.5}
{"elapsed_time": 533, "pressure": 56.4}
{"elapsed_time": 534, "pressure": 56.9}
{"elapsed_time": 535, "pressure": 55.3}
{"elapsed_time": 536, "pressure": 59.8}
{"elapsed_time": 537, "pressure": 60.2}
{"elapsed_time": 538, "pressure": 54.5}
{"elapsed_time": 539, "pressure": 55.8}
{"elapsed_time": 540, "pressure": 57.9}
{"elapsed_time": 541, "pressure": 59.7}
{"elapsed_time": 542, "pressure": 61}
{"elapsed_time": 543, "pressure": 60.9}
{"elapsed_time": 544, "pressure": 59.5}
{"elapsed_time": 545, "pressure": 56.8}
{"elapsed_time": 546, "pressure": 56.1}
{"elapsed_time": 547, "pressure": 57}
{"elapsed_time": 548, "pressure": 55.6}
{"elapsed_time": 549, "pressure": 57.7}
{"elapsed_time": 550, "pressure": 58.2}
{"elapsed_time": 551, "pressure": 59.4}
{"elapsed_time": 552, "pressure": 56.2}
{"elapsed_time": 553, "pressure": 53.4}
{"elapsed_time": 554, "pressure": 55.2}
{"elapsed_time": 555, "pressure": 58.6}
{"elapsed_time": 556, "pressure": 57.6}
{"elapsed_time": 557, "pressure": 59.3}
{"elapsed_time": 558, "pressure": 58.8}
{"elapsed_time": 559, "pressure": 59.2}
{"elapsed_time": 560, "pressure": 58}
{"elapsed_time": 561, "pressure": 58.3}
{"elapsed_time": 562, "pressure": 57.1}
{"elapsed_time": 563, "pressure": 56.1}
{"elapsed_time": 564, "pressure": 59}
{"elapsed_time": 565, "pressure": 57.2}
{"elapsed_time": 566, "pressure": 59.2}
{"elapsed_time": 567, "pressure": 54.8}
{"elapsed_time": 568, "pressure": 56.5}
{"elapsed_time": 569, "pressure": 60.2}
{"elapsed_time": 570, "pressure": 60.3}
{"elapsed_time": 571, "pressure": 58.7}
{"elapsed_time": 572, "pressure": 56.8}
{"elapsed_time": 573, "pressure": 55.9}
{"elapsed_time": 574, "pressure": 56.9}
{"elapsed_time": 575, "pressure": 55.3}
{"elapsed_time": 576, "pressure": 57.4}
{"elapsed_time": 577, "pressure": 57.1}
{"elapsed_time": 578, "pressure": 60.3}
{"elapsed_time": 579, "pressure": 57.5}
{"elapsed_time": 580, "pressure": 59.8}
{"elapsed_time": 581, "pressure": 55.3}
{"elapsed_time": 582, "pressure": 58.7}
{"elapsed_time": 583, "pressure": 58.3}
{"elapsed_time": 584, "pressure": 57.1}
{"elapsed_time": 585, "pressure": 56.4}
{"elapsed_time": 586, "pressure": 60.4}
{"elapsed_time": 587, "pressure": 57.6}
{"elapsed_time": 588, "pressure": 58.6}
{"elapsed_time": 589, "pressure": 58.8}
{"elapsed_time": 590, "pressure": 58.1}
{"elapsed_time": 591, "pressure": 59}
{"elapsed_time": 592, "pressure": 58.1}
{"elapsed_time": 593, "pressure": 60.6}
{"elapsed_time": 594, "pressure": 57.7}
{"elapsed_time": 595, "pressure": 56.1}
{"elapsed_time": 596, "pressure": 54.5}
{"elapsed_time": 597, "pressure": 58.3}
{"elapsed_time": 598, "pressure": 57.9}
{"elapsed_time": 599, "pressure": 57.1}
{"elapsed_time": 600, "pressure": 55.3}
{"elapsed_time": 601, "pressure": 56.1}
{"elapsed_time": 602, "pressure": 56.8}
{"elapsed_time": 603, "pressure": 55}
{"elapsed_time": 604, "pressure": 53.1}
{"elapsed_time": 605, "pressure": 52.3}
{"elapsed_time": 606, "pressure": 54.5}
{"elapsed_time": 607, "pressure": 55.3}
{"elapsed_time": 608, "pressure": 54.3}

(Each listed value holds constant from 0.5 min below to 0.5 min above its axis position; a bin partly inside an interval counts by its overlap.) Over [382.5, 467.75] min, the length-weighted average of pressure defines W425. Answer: 68.7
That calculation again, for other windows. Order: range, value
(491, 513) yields 54.7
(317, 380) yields 67.2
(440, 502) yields 67.3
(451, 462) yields 72.3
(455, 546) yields 62.2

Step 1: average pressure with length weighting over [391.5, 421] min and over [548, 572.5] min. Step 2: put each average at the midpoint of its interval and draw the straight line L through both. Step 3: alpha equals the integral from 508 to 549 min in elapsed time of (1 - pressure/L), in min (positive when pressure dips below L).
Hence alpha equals 1.73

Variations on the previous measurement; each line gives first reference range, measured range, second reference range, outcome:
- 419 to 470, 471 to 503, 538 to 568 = 2.32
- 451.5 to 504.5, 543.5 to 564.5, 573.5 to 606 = 0.90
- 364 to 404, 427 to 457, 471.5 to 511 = -3.02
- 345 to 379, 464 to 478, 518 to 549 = -2.33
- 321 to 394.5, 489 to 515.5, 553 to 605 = 1.81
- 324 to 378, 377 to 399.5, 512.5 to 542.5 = 2.03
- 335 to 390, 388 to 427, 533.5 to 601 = -0.48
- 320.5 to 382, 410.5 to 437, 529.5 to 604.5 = -2.57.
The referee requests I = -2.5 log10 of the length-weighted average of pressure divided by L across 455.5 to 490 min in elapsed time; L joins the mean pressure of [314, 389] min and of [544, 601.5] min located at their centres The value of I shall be -0.17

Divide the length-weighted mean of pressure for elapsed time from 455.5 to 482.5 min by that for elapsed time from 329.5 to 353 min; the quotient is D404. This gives 1.18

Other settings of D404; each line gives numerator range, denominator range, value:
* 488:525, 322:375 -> 0.83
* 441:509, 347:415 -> 0.95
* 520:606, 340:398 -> 0.83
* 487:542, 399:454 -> 0.81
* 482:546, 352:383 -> 0.76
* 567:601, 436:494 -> 0.81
